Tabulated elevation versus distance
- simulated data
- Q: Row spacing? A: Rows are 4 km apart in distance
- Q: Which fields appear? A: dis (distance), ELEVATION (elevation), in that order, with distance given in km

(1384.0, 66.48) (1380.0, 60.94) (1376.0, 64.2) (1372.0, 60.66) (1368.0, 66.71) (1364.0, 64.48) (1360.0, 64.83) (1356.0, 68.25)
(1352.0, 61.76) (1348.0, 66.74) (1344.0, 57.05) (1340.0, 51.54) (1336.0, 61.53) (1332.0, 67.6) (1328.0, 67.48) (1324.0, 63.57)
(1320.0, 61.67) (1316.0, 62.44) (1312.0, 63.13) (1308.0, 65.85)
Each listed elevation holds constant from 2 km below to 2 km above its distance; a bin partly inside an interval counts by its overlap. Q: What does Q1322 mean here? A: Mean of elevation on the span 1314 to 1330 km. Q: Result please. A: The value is 63.8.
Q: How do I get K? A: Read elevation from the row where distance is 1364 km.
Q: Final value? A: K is 64.48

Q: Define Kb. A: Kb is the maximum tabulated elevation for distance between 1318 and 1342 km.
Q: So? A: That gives 67.6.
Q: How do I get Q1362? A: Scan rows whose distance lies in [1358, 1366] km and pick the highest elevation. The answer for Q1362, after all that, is 64.83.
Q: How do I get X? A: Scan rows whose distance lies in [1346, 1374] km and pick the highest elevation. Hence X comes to 68.25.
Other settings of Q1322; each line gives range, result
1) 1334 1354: 59.7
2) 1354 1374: 65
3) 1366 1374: 63.7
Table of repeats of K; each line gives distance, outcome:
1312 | 63.13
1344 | 57.05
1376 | 64.2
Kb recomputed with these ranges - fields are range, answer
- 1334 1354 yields 66.74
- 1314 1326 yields 63.57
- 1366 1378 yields 66.71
